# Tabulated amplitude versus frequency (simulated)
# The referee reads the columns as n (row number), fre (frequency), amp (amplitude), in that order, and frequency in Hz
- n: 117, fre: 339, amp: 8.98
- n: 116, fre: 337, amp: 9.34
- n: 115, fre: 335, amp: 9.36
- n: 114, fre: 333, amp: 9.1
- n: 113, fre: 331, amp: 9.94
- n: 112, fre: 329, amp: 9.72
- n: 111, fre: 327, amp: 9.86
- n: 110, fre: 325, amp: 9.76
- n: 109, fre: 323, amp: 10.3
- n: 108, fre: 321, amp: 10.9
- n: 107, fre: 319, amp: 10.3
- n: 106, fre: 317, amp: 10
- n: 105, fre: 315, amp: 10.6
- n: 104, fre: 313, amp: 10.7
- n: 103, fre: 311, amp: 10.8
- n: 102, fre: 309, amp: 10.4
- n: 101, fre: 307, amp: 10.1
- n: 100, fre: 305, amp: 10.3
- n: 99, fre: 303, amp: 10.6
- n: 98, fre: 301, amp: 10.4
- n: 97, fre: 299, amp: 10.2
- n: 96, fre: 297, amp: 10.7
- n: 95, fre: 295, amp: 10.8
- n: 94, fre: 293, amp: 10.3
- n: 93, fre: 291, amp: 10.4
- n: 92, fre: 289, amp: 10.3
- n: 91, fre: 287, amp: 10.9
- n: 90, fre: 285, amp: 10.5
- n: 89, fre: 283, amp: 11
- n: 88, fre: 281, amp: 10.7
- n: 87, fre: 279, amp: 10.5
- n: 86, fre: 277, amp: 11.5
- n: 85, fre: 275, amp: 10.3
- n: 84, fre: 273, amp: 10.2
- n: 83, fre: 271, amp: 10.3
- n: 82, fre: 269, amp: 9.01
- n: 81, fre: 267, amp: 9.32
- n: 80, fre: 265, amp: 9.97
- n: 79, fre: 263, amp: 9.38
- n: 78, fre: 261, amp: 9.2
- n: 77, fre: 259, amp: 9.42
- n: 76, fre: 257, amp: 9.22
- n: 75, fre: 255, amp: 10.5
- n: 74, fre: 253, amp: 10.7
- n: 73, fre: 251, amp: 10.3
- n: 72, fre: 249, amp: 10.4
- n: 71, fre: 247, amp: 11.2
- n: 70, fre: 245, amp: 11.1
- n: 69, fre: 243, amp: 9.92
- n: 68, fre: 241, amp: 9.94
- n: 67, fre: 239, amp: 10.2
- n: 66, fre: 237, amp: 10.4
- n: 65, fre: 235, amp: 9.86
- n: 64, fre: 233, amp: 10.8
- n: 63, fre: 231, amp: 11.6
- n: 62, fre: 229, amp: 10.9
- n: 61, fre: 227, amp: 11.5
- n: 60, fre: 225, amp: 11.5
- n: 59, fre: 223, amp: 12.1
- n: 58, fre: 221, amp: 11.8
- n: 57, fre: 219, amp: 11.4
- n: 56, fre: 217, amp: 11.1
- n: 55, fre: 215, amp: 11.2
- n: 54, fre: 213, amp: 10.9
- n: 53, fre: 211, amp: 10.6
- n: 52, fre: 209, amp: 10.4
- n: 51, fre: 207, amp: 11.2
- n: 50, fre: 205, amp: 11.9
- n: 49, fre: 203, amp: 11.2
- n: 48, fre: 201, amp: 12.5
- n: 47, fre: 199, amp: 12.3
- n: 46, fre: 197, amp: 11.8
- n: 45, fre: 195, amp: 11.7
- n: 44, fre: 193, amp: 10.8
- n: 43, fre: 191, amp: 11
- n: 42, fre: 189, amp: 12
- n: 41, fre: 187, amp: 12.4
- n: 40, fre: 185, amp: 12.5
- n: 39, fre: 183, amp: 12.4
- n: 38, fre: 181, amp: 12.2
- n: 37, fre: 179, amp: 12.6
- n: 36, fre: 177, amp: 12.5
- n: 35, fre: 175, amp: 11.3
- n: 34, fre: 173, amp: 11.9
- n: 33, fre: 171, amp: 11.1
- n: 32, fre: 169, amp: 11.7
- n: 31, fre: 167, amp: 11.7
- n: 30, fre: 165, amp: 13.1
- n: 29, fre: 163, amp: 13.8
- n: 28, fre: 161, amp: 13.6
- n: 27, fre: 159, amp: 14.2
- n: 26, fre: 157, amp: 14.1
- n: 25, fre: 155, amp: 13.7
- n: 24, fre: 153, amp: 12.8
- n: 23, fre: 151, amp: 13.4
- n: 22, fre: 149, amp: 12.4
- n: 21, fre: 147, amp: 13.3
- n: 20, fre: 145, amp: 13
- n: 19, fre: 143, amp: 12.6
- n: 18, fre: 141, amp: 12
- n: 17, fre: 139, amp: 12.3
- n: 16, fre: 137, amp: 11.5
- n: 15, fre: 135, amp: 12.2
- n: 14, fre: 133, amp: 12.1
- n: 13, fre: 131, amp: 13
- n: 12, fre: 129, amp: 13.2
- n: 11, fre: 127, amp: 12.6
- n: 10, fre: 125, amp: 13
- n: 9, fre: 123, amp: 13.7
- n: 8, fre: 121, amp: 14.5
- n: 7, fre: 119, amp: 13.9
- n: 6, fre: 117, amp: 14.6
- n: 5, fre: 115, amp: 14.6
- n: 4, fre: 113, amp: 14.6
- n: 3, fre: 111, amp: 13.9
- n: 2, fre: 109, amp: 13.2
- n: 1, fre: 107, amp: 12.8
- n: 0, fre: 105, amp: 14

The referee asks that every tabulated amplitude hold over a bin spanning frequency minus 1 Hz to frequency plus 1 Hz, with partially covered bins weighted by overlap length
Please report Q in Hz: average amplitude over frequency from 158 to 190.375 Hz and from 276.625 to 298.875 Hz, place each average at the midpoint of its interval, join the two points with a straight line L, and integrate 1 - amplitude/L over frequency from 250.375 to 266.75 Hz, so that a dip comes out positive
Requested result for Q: 1.9 Hz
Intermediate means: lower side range 12.4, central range 9.8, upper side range 10.6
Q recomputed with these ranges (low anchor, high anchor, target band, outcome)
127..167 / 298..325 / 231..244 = 1.4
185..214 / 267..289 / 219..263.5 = 1.5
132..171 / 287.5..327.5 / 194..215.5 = 1.0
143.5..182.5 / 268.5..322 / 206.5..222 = 1.0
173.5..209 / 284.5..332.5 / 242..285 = 2.8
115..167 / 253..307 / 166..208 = 1.2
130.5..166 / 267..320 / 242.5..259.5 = 1.3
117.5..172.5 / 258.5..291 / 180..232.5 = 0.2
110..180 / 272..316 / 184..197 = 0.5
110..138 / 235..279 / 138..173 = -0.6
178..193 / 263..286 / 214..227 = -0.2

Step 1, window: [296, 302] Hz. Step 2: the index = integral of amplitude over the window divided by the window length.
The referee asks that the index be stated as 10.4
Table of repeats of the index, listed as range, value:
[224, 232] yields 11.4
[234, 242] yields 10.1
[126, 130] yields 12.9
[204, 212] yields 11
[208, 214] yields 10.6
